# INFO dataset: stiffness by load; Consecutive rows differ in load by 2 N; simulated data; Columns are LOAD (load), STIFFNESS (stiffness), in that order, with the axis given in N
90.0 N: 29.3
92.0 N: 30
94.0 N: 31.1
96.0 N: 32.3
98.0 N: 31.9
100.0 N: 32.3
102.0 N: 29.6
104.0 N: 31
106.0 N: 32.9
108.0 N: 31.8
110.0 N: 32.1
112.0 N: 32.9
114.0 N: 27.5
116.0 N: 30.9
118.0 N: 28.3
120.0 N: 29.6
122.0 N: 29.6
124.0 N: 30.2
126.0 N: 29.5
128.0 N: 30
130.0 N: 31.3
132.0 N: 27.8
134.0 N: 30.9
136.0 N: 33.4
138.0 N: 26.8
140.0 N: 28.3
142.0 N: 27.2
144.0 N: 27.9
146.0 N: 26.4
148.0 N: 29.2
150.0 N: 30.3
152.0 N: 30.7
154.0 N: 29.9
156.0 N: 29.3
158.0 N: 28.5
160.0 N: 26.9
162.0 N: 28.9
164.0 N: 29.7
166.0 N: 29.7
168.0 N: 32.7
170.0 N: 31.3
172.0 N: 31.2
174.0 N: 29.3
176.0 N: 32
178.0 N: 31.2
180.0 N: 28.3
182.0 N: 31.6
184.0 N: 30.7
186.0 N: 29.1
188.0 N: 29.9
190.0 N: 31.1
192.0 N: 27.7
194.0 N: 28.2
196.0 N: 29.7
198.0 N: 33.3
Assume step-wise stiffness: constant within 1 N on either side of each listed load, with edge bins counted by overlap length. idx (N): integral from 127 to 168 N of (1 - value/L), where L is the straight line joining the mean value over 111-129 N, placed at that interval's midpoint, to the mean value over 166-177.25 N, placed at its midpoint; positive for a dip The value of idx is 1.7 N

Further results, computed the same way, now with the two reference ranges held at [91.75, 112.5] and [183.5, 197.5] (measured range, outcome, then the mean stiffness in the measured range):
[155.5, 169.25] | 0.4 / 29.4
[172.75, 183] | -0.2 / 30.5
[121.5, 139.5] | 0.6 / 29.9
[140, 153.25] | 0.9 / 28.6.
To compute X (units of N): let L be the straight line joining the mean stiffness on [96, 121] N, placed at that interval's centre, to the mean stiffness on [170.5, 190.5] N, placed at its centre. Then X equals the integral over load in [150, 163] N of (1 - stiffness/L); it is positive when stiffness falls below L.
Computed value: 0.6 N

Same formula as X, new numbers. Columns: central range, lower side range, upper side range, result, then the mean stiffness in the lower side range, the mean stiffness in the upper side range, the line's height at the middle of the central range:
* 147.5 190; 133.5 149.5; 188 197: -1.52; 28.7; 29.3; 29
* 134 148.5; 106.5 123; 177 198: 0.78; 30.4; 29.9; 30.2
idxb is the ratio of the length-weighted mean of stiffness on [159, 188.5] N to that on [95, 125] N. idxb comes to 0.98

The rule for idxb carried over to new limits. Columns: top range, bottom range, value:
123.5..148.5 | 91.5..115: 0.93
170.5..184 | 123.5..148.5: 1.05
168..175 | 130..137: 1.00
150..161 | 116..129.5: 0.98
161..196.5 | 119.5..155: 1.03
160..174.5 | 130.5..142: 1.03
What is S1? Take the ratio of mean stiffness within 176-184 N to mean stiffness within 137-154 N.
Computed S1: 1.08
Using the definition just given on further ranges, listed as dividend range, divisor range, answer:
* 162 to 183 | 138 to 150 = 1.10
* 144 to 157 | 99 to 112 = 0.92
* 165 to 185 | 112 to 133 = 1.04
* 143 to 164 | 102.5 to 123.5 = 0.94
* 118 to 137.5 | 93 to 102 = 0.95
